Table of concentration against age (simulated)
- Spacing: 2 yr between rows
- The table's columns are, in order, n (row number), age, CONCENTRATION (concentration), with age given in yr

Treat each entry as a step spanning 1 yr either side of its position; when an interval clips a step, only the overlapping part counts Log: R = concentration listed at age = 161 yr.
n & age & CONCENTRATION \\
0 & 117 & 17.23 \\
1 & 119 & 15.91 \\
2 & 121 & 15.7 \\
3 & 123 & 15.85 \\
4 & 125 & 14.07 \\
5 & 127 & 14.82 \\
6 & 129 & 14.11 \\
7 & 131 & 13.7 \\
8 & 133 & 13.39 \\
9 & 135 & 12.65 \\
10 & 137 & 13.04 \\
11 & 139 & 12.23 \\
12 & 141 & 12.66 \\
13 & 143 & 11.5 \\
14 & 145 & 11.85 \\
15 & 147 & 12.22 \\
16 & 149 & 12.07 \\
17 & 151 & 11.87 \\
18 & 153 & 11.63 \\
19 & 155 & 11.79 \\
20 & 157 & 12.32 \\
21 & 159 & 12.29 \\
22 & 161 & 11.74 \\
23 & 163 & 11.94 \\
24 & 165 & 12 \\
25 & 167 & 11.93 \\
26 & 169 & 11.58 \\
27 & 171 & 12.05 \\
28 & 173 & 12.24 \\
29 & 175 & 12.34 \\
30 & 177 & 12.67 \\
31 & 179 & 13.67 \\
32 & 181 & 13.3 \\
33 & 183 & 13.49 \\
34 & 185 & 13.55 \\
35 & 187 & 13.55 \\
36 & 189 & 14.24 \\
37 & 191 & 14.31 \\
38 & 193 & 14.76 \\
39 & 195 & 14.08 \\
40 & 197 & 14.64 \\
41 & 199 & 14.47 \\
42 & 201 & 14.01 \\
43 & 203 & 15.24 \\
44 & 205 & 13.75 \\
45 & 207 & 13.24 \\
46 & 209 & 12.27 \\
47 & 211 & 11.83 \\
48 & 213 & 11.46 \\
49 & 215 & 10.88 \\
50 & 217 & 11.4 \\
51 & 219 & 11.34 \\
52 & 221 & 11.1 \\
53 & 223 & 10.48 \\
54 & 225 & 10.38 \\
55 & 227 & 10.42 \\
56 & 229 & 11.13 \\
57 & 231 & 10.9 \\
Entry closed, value 11.74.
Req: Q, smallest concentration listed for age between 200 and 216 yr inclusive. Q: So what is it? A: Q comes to 10.88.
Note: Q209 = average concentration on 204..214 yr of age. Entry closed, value 12.5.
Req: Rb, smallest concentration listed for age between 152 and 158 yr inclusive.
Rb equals 11.63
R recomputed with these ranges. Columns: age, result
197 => 14.64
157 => 12.32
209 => 12.27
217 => 11.4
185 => 13.55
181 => 13.3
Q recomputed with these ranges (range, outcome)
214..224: 10.48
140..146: 11.5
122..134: 13.39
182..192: 13.49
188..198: 14.08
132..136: 12.65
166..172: 11.58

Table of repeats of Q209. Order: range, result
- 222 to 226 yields 10.4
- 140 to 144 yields 12.1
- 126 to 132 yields 14.2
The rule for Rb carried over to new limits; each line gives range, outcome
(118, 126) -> 14.07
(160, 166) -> 11.74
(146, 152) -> 11.87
